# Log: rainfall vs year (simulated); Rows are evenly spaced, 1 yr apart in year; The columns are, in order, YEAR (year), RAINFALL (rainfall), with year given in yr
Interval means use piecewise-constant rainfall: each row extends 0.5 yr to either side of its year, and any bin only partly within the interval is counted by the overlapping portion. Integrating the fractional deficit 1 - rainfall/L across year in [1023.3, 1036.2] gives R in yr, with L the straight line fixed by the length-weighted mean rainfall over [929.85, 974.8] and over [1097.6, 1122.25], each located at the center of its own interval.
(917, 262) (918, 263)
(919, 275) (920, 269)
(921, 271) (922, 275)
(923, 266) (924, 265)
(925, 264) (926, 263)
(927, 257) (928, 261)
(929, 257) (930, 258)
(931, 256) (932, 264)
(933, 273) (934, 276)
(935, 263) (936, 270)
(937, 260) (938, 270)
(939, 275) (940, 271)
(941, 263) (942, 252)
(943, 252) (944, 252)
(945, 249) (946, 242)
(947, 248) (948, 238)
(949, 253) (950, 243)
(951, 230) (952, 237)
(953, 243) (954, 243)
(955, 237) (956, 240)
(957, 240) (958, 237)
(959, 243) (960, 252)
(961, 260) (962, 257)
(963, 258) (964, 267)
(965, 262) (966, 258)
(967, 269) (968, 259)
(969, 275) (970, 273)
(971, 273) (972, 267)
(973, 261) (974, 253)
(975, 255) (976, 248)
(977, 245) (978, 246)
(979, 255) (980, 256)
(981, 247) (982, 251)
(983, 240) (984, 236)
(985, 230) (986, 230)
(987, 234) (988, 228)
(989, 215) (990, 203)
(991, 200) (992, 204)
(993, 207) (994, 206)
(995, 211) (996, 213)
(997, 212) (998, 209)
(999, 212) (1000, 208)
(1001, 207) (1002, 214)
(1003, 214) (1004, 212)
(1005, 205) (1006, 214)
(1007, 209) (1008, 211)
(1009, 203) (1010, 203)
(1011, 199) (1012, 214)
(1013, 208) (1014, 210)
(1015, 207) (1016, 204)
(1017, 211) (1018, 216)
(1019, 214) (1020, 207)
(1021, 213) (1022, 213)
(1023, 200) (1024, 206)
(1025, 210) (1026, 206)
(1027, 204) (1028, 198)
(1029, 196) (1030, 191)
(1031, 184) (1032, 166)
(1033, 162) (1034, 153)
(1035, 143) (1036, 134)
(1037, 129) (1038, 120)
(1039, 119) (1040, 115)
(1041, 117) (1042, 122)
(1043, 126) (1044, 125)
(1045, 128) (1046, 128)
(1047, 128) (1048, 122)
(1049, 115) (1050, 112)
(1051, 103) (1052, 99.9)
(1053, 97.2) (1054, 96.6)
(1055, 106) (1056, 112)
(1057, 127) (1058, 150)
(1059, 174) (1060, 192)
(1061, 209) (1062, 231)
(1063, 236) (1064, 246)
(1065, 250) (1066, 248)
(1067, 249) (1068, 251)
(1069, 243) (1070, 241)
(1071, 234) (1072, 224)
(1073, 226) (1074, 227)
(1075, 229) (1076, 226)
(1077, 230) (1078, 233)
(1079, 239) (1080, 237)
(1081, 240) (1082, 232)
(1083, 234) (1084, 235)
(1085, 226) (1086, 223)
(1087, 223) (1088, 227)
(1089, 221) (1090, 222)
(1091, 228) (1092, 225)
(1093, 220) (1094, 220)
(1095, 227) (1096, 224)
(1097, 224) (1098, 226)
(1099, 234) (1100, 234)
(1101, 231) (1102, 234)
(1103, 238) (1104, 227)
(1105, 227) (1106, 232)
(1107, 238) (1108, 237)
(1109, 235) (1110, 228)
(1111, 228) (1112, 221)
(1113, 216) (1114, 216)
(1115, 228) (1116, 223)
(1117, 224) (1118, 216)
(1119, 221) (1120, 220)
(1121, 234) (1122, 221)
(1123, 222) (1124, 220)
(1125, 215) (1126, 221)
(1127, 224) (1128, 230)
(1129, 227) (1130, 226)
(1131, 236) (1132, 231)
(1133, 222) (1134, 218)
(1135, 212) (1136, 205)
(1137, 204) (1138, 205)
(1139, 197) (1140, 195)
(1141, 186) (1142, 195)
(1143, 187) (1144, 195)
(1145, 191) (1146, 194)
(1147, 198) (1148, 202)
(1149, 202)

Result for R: 3.2 yr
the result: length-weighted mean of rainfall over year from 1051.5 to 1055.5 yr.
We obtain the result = 99.9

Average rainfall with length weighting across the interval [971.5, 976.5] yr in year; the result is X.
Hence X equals 257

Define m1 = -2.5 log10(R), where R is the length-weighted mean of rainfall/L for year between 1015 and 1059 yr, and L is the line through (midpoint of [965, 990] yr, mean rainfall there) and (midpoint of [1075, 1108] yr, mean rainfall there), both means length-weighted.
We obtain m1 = 0.47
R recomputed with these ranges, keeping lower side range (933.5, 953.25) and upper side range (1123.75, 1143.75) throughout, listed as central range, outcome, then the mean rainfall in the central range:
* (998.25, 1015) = 2.2 yr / 209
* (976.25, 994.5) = 1.1 yr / 230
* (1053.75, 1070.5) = 2.1 yr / 199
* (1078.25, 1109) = -1.2 yr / 230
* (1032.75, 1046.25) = 6.0 yr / 130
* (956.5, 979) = -0.7 yr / 257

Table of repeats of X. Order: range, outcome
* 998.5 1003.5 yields 211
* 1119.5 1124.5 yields 223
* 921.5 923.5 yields 270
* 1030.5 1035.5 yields 162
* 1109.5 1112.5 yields 226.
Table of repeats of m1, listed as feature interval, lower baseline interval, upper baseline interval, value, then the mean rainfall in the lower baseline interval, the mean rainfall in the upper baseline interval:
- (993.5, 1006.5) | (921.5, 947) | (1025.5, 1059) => -0.13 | 262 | 138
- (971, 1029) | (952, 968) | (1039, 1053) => -0.18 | 251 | 118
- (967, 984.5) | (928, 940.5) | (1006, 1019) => -0.09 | 266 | 208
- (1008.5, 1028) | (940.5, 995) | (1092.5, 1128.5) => 0.15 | 245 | 226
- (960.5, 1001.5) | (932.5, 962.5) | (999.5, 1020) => -0.04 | 252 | 209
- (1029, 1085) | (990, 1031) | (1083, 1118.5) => 0.22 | 207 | 227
